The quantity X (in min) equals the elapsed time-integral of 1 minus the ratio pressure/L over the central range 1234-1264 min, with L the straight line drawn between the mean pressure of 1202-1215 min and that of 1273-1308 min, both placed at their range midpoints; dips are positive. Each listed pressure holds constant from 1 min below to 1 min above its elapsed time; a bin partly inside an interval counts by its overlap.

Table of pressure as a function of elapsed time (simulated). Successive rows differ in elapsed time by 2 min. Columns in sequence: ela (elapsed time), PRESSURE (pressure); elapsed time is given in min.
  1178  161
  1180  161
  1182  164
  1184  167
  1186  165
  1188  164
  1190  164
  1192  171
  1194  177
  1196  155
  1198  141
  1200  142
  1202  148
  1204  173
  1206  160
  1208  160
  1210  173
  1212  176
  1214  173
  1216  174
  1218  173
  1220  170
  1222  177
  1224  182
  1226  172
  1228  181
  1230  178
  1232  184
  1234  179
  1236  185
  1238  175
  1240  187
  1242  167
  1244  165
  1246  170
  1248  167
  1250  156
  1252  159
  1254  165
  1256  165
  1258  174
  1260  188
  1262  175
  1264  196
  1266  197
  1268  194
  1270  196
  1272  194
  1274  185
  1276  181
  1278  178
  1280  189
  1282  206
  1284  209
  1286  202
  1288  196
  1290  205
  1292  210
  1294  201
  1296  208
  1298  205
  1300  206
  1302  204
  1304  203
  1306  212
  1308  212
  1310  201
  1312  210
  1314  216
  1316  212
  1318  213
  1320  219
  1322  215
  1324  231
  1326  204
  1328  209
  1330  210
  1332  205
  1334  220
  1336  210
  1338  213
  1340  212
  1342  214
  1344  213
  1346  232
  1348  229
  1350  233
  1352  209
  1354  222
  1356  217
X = 1.8 min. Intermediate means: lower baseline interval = 168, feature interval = 172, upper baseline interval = 200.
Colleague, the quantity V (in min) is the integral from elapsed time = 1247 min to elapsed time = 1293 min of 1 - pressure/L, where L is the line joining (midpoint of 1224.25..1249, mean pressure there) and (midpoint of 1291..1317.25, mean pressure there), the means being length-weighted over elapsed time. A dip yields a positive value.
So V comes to 1.33 min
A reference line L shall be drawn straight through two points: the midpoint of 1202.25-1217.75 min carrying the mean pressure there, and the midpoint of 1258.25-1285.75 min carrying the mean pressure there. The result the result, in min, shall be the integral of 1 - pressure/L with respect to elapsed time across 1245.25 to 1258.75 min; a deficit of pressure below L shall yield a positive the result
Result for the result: 1.4 min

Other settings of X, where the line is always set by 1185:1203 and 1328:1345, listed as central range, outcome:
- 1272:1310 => -1.1 min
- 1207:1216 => -0.3 min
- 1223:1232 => -0.4 min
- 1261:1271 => -0.3 min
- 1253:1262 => 0.5 min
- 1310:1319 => -0.3 min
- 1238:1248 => 0.3 min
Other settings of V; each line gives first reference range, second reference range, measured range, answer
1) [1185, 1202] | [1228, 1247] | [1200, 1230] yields -0.40 min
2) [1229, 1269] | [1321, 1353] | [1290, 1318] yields -0.92 min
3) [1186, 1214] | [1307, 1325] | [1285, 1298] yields -0.03 min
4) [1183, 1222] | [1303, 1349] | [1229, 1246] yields 0.15 min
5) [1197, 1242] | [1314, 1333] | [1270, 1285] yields 0.20 min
